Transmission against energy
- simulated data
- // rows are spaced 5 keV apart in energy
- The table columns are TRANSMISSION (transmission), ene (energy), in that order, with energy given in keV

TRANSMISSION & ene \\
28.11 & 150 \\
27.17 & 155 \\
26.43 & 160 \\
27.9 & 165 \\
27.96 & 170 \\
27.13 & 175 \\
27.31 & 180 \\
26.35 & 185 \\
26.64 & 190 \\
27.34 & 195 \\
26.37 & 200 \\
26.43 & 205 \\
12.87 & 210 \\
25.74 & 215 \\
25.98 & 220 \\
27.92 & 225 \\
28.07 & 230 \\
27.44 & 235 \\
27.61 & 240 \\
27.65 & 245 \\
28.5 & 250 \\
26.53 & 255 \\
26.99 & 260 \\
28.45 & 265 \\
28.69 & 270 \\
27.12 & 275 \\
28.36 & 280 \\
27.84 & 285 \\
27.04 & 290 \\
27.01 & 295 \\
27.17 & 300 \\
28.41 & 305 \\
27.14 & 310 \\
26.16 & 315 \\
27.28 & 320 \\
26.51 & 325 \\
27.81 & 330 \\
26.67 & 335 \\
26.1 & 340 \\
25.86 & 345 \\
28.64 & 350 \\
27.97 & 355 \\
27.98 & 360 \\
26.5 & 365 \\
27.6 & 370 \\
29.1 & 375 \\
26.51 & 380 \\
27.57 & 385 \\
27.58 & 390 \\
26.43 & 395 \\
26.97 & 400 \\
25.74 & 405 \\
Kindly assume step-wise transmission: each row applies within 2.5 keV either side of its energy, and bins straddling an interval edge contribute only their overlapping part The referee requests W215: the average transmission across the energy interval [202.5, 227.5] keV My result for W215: 23.8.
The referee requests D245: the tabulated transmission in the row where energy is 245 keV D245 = 27.65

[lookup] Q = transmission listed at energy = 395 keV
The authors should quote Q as 26.43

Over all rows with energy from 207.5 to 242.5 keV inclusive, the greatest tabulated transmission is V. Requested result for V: 28.07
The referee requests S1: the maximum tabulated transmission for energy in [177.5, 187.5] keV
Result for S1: 27.31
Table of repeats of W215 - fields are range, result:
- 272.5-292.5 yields 27.6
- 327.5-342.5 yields 26.9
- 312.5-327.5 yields 26.7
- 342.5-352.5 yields 27.2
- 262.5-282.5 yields 28.2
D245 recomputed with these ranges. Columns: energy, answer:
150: 28.11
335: 26.67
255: 26.53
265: 28.45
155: 27.17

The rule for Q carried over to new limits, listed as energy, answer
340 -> 26.1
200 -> 26.37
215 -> 25.74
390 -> 27.58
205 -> 26.43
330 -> 27.81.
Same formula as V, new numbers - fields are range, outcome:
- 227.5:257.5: 28.5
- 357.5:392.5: 29.1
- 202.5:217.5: 26.43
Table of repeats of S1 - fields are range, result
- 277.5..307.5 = 28.41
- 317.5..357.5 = 28.64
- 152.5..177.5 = 27.96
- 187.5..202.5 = 27.34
